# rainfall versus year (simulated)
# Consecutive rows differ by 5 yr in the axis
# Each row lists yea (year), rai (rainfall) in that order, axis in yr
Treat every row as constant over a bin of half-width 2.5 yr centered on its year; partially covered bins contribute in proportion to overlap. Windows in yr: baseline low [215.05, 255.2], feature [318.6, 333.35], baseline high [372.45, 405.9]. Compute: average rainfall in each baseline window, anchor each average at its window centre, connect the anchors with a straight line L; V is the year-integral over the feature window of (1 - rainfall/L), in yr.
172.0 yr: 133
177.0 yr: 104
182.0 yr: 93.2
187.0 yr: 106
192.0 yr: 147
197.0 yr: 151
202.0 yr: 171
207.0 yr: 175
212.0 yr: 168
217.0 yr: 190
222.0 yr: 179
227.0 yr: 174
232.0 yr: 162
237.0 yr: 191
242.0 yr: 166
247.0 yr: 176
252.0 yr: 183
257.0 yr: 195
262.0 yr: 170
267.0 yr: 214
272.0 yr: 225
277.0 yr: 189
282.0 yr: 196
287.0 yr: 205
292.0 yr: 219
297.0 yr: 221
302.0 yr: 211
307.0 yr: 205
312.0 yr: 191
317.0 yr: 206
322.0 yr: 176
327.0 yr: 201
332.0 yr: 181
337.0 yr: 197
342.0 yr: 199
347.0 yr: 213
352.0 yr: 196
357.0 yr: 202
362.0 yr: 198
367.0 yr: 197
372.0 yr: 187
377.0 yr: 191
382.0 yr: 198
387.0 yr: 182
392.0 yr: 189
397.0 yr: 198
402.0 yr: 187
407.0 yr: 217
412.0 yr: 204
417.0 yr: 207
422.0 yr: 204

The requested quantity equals -0.1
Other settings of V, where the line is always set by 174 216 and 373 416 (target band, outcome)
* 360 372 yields -0.5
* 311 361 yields -4.6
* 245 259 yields -2.5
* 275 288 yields -2.5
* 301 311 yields -2.0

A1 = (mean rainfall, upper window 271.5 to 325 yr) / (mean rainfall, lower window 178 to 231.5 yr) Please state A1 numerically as 1.32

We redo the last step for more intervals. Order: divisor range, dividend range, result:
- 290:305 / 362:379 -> 0.89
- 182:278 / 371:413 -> 1.13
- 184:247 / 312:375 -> 1.19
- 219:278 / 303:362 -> 1.07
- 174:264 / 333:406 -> 1.21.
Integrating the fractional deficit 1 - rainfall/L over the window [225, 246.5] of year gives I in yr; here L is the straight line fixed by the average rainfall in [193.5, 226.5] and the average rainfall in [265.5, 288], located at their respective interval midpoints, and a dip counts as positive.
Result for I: 1.3 yr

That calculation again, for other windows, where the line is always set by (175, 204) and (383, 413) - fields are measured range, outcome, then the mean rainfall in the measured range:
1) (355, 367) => -1.00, 199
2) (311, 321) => -1.59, 196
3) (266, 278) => -4.36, 211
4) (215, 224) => -3.03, 184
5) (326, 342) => -1.65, 193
